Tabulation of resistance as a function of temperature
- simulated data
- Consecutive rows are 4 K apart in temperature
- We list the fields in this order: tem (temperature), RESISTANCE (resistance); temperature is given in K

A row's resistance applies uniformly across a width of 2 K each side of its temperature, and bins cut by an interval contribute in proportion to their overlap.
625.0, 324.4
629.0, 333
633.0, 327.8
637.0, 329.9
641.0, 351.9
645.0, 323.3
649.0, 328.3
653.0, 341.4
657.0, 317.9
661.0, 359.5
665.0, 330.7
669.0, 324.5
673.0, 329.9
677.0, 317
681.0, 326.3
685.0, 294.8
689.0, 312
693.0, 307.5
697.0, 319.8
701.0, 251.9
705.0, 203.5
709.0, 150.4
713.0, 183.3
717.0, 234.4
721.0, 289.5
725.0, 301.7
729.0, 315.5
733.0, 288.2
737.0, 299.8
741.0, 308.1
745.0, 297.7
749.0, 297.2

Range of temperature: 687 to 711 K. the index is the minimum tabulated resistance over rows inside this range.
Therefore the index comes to 150.4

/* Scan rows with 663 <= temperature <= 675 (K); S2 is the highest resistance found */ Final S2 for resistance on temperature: 330.7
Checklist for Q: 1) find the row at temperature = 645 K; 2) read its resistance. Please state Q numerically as 323.3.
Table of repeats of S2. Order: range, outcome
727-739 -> 315.5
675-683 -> 326.3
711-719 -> 234.4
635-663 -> 359.5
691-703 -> 319.8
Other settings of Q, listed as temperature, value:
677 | 317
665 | 330.7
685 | 294.8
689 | 312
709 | 150.4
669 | 324.5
